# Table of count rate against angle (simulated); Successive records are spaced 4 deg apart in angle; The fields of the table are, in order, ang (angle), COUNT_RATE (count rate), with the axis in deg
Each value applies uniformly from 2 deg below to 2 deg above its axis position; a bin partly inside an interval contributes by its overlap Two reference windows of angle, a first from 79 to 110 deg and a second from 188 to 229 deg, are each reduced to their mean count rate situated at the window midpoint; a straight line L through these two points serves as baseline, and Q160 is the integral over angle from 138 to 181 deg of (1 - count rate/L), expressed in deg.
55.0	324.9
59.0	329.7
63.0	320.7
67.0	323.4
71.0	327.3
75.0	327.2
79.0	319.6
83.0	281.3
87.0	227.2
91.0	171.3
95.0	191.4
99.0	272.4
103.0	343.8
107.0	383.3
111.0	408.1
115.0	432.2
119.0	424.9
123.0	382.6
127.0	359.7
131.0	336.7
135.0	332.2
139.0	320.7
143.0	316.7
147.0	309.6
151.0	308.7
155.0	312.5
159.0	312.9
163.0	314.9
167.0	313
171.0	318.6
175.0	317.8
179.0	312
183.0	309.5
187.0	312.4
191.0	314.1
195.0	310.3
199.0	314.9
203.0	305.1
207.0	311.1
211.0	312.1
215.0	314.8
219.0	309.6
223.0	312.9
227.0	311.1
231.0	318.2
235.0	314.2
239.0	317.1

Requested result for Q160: -2.7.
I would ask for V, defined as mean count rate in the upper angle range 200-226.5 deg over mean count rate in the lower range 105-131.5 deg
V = 0.8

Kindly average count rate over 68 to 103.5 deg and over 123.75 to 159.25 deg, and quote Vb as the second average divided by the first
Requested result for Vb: 1.20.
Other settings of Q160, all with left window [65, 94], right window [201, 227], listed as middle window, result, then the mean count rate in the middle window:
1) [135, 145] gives -1.0 deg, 321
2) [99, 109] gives -2.1 deg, 345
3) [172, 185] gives -0.5 deg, 314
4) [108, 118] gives -4.5 deg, 417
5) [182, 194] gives -0.3 deg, 312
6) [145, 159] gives -0.7 deg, 311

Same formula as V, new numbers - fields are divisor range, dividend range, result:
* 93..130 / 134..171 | 0.89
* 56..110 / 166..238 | 1.06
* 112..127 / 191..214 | 0.77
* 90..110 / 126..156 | 1.14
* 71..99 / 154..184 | 1.21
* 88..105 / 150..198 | 1.29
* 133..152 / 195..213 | 0.98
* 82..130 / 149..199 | 0.97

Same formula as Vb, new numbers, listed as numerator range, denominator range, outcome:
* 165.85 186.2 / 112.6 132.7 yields 0.81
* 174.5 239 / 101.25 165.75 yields 0.89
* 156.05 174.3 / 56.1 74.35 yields 0.97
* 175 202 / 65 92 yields 1.09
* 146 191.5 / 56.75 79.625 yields 0.96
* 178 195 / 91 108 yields 1.12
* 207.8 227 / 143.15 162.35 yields 1.00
